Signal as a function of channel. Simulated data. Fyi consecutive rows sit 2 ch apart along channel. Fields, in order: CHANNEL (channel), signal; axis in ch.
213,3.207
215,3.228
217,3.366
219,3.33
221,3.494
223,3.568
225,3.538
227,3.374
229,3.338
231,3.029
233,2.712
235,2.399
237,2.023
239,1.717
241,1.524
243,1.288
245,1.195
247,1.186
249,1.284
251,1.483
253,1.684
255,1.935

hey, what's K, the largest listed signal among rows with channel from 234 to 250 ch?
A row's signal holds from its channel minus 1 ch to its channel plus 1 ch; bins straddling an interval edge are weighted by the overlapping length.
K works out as 2.399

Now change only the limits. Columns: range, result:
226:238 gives 3.374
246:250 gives 1.284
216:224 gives 3.568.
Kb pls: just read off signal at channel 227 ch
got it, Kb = 3.374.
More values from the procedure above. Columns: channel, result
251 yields 1.483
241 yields 1.524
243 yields 1.288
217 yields 3.366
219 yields 3.33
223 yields 3.568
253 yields 1.684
